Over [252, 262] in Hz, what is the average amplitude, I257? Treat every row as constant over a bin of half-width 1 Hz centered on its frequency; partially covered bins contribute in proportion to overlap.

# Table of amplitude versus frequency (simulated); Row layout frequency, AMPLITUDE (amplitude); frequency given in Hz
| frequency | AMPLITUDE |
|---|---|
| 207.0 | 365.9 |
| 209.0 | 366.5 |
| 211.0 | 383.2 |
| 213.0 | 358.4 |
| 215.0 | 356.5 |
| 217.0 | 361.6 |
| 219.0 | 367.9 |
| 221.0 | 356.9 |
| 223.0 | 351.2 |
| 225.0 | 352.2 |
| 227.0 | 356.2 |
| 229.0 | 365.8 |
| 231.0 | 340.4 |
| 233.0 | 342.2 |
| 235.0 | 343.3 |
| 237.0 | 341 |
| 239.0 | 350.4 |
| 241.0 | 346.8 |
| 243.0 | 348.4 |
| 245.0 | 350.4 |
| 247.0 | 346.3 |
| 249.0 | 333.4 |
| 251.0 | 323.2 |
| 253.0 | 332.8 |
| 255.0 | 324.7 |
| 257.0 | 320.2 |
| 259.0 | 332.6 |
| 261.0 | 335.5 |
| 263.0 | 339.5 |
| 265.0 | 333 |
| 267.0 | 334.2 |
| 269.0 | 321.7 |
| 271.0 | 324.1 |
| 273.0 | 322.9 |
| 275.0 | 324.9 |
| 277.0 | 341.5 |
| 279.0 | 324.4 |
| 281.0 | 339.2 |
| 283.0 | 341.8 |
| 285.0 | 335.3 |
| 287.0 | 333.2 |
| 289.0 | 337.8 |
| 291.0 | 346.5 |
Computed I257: 329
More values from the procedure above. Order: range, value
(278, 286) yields 335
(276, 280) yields 333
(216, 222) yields 362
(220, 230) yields 356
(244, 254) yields 337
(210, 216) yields 366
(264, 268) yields 334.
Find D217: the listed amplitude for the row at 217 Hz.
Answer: 361.6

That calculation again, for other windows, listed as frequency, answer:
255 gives 324.7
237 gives 341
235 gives 343.3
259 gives 332.6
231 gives 340.4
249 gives 333.4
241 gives 346.8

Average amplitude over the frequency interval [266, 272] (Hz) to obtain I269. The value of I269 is 327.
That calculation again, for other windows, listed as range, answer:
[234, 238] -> 342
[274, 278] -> 333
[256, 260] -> 326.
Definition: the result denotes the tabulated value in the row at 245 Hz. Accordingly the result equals 350.4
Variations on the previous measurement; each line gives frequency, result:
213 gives 358.4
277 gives 341.5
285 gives 335.3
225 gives 352.2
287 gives 333.2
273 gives 322.9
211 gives 383.2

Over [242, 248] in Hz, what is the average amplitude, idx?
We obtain 348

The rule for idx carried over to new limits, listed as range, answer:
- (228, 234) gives 349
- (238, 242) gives 349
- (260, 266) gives 336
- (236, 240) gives 346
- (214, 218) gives 359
